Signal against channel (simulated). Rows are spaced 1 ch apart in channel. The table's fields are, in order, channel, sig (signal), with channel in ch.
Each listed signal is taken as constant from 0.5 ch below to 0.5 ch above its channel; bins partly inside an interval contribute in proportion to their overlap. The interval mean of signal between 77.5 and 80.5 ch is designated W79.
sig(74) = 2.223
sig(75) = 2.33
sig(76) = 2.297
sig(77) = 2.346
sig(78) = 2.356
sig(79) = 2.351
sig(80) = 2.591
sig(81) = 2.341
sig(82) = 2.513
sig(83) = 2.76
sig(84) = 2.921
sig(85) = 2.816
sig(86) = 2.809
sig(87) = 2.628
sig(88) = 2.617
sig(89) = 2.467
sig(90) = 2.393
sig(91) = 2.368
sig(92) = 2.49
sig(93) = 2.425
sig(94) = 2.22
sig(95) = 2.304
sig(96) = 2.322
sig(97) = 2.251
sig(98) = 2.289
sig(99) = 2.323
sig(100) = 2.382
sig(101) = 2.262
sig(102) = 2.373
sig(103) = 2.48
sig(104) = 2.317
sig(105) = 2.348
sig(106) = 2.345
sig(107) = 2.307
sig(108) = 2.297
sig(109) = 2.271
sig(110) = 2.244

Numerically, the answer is 2.43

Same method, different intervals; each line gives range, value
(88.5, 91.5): 2.41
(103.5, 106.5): 2.34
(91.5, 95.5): 2.36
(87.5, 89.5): 2.54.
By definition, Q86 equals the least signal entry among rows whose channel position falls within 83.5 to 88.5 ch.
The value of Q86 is 2.617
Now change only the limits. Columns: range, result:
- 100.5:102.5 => 2.262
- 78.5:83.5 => 2.341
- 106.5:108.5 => 2.297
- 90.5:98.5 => 2.22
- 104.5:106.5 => 2.345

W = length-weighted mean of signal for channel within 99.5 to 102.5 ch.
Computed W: 2.34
